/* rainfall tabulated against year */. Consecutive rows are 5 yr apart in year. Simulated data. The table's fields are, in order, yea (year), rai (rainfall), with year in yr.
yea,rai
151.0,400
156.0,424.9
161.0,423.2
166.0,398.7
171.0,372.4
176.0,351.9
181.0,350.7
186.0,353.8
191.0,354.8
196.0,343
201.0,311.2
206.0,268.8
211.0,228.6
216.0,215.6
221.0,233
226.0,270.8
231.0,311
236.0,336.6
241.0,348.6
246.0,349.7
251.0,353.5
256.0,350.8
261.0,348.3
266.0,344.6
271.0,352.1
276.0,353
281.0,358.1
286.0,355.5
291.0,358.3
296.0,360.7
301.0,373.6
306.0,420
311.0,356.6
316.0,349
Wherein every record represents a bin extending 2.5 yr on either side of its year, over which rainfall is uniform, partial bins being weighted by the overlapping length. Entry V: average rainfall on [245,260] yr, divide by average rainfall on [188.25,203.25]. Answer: 1.0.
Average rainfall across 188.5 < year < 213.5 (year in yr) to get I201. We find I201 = 301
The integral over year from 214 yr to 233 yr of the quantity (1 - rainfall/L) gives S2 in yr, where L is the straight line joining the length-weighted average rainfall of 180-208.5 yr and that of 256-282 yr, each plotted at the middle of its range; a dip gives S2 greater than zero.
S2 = 4.5 yr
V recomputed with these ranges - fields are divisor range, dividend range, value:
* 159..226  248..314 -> 1.12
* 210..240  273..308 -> 1.35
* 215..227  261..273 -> 1.46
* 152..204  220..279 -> 0.90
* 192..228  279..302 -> 1.33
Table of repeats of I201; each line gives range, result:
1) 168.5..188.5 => 357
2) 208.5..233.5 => 252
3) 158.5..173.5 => 398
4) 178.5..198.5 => 351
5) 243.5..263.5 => 351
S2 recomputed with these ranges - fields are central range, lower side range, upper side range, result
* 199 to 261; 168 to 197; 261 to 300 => 9.64 yr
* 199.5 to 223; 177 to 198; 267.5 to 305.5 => 6.92 yr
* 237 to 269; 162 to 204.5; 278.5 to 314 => 1.30 yr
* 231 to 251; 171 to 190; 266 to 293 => 0.72 yr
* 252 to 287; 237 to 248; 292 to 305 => 0.75 yr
